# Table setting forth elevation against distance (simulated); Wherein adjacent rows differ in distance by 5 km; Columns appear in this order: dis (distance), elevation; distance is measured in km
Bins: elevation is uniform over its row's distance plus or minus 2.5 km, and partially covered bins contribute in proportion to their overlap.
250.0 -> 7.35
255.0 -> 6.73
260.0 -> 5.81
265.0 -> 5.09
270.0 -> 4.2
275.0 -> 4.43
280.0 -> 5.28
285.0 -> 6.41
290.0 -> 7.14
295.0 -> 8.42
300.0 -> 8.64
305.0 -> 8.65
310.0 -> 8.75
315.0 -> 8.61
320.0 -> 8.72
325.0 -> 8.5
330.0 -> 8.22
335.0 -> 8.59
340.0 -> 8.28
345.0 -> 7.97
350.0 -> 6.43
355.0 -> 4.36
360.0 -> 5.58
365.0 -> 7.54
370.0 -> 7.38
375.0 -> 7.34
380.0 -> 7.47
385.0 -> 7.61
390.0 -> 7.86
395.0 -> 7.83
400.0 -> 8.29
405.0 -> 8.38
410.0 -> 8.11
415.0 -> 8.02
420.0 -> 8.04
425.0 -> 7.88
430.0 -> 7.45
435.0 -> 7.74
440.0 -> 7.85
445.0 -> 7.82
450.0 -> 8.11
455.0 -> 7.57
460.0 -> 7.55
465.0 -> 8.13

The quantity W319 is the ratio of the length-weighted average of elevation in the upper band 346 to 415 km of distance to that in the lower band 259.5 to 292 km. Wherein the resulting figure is 1.34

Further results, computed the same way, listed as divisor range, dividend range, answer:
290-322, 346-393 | 0.81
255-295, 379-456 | 1.37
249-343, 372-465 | 1.08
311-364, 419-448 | 1.03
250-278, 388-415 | 1.49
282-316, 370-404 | 0.96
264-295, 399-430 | 1.42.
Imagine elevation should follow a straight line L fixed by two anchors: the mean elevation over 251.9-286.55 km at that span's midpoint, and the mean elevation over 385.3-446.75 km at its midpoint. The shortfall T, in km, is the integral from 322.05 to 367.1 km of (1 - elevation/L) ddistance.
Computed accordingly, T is -4.1 km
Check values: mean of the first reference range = 5.43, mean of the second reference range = 7.93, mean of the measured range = 7.29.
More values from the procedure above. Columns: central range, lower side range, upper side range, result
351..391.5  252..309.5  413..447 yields 2.62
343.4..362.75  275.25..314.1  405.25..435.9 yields 4.18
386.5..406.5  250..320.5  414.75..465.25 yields -1.32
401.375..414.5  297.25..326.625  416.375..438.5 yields -0.46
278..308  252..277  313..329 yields -2.05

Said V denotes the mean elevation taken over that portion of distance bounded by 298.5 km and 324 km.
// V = 8.67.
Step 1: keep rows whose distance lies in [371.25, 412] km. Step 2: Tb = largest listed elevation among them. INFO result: 8.38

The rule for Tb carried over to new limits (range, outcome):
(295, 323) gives 8.75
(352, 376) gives 7.54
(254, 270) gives 6.73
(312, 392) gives 8.72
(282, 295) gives 8.42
